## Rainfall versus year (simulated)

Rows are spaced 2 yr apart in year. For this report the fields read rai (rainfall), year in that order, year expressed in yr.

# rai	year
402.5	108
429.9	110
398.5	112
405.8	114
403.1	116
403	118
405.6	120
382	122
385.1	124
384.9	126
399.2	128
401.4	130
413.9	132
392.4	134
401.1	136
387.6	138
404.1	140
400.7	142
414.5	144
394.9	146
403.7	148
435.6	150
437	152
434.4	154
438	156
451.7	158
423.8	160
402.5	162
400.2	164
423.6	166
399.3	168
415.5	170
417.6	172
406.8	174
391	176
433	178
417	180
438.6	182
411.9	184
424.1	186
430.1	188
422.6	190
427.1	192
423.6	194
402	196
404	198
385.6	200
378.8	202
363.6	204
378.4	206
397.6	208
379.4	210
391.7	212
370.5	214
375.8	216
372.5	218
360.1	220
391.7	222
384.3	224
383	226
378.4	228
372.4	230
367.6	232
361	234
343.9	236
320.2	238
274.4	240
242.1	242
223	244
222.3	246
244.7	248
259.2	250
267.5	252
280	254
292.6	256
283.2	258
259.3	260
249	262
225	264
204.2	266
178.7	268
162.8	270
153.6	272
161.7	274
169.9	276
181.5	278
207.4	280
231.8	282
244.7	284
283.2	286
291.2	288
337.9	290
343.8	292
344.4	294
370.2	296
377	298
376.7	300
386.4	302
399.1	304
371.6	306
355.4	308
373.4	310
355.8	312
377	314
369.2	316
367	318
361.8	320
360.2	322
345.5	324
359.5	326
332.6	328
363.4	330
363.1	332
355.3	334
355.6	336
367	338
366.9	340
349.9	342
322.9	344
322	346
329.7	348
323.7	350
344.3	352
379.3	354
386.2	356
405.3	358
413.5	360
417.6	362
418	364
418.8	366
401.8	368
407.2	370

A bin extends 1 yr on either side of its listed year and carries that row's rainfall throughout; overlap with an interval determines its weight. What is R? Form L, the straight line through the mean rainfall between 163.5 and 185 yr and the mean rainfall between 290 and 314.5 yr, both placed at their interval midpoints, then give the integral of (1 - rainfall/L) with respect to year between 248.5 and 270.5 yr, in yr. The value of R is 8.0 yr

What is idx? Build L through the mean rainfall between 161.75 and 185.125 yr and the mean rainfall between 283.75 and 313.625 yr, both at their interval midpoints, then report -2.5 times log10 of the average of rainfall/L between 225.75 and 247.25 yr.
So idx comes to 0.214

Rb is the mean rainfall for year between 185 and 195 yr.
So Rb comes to 426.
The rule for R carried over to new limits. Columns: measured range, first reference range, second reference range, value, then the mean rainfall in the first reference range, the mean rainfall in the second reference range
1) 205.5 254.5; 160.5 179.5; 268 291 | -4.2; 410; 219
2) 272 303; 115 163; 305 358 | 7.2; 408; 357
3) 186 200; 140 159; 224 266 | -2.0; 422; 293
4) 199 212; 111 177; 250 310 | -1.2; 408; 277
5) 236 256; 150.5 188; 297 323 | 6.5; 421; 372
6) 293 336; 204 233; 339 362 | 0.1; 378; 361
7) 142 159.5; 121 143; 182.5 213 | -1.2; 396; 402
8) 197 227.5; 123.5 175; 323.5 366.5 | 1.1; 411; 365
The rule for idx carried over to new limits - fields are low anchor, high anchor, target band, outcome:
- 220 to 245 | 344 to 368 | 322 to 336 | 0.04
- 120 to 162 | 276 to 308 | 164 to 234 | -0.07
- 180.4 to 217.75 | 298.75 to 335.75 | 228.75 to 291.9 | 0.43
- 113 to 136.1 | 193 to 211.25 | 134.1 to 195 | -0.06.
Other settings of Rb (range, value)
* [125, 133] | 400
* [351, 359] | 379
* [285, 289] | 287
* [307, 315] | 365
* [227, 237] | 365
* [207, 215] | 385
